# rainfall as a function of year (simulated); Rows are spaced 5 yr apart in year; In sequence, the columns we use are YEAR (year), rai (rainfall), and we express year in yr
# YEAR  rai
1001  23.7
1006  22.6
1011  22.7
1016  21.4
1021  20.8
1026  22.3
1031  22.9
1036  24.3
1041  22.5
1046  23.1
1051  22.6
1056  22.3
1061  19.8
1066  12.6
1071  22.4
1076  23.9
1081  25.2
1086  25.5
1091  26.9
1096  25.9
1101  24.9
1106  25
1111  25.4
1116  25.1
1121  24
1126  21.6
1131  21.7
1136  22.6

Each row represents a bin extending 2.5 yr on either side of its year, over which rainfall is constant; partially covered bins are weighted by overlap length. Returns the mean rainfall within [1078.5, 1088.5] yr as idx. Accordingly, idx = 25.4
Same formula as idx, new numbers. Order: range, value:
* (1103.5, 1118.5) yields 25.2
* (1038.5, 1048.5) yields 22.8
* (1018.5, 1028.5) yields 21.6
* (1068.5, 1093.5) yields 24.8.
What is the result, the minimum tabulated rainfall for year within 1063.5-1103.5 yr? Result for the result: 12.6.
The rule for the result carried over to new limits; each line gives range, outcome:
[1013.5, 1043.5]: 20.8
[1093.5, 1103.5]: 24.9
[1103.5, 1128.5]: 21.6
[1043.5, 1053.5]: 22.6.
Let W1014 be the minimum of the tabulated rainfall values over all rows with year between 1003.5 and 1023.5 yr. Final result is 20.8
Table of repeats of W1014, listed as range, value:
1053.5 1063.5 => 19.8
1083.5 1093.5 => 25.5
